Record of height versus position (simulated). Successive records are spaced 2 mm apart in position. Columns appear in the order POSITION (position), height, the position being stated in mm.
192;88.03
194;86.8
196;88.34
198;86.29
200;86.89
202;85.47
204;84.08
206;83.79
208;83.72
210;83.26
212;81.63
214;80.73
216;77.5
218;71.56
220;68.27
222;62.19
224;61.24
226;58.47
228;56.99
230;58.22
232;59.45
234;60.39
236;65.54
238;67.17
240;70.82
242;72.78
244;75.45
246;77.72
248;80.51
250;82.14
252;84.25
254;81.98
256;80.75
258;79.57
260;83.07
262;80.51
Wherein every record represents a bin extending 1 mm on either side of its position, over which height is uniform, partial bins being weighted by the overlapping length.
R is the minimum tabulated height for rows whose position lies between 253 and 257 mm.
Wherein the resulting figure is 80.75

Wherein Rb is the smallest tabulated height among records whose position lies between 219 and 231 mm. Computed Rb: 56.99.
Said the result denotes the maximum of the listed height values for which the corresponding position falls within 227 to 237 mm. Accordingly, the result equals 65.54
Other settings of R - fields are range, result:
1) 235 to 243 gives 65.54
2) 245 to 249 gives 77.72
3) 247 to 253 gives 80.51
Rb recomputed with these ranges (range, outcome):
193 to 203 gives 85.47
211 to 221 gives 68.27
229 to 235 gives 58.22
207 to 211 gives 83.26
